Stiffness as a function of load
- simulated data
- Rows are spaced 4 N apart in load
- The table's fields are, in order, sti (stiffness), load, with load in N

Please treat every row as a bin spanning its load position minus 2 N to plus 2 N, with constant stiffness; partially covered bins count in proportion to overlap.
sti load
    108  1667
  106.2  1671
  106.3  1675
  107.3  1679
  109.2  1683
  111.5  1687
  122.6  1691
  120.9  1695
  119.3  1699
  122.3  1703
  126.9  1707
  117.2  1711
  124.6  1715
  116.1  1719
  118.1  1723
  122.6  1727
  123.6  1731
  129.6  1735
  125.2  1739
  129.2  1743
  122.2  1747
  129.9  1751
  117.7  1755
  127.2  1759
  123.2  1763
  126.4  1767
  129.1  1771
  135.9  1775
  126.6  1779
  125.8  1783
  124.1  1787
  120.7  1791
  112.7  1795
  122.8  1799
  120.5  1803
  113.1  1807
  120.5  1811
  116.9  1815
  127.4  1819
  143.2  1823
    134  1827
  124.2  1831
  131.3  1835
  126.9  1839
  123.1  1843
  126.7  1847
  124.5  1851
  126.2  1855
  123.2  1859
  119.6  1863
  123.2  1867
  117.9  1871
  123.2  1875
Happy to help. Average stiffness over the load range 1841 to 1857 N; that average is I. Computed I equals 125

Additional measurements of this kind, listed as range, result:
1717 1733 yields 120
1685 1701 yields 119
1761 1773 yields 126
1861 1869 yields 121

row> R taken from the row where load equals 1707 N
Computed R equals 126.9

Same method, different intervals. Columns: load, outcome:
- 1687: 111.5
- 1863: 119.6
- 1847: 126.7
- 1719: 116.1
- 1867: 123.2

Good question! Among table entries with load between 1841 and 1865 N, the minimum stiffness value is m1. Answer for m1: 119.6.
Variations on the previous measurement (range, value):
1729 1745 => 123.6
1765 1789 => 124.1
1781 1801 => 112.7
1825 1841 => 124.2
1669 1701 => 106.2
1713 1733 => 116.1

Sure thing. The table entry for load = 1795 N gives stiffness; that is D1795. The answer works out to 112.7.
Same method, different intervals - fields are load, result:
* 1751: 129.9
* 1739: 125.2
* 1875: 123.2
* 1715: 124.6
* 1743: 129.2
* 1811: 120.5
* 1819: 127.4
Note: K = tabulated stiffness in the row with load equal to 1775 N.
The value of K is 135.9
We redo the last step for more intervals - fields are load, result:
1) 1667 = 108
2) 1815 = 116.9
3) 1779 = 126.6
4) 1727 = 122.6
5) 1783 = 125.8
